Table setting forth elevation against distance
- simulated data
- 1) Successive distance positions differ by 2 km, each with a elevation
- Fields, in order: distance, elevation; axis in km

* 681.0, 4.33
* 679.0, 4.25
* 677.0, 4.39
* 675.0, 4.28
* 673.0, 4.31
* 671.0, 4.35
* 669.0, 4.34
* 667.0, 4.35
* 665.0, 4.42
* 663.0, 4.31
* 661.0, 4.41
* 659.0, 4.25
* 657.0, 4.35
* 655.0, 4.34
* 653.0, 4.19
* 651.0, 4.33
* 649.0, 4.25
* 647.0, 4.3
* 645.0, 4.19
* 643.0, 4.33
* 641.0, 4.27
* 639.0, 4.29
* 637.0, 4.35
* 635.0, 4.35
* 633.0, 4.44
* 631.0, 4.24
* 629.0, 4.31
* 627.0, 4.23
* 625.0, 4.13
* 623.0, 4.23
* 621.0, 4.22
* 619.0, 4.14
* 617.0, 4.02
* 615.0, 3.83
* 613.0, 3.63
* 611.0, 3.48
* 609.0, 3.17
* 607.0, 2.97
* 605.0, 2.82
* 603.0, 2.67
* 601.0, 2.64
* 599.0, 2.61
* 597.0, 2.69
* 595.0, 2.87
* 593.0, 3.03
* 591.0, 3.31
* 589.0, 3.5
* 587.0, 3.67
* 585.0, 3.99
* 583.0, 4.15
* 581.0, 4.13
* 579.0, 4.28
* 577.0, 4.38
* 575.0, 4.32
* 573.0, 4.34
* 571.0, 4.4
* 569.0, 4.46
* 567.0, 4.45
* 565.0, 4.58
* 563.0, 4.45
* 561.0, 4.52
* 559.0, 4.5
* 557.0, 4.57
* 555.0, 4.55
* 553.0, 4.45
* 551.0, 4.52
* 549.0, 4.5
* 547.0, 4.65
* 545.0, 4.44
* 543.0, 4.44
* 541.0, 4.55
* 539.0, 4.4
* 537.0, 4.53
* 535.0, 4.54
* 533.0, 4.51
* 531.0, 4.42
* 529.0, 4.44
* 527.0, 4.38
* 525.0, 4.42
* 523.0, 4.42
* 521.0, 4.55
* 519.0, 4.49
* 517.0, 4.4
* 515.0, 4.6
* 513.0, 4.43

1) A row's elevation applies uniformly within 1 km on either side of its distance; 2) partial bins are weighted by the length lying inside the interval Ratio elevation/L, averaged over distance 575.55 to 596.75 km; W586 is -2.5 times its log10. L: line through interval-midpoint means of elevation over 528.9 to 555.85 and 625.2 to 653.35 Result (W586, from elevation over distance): 0.19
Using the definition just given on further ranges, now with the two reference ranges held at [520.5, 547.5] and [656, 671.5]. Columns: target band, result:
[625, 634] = 0.024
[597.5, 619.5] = 0.333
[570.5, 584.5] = 0.040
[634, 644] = 0.013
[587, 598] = 0.373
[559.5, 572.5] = -0.007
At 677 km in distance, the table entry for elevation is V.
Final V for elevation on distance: 4.39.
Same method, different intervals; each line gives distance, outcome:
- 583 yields 4.15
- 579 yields 4.28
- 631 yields 4.24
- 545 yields 4.44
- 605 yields 2.82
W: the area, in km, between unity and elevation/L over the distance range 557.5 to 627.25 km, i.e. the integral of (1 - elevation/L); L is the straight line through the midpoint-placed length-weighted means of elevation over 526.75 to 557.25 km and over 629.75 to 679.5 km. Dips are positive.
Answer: 9.81 km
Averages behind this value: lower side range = 4.49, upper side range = 4.32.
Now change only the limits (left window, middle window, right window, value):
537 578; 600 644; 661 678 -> 5.47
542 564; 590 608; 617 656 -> 6.29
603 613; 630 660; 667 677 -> -3.83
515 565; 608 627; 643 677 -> 2.10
